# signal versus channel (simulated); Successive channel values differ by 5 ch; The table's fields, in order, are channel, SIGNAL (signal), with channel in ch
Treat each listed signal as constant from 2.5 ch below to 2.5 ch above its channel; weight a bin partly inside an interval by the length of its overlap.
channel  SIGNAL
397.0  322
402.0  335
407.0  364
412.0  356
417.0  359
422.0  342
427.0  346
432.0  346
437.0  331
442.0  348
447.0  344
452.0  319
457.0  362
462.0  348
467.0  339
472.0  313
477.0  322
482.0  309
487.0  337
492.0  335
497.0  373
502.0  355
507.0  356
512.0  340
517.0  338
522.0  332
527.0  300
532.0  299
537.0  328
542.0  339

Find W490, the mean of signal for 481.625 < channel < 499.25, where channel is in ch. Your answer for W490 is 342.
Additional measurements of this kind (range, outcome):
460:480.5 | 329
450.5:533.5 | 335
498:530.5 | 337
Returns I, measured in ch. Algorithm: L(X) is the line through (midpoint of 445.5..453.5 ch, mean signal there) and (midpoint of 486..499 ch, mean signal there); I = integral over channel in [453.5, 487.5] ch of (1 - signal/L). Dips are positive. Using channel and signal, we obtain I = 0.8 ch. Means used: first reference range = 332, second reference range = 349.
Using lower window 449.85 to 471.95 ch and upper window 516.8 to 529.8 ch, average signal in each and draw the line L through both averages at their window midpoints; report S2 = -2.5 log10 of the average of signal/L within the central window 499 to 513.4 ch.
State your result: -0.09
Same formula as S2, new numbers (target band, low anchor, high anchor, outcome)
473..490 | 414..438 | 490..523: 0.081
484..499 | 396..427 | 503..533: -0.037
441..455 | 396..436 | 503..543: 0.015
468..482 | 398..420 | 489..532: 0.081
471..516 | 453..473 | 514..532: -0.027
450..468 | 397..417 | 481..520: 0.010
